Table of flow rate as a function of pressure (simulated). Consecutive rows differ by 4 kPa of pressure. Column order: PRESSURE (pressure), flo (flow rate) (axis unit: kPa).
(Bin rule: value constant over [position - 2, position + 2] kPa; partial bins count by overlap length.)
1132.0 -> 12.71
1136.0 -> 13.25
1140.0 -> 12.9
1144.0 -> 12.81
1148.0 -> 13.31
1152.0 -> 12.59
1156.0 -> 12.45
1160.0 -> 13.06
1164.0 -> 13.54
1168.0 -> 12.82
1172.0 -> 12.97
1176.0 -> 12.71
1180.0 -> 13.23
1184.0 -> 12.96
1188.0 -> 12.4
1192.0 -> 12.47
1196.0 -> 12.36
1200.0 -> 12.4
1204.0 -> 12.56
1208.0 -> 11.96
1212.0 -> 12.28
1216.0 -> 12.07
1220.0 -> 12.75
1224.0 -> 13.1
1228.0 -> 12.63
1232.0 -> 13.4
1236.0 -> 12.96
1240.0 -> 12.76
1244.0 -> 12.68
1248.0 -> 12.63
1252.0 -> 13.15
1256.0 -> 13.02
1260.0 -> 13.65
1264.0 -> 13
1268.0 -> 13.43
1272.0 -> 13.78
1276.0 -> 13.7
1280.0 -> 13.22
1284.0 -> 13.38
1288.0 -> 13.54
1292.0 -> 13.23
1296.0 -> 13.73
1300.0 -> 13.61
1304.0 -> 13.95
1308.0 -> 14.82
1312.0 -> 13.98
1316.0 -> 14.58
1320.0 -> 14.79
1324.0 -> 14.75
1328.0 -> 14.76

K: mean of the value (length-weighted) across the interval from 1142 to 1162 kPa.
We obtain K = 12.8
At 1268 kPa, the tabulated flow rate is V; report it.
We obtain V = 13.43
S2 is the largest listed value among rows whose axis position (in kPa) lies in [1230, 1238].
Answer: 13.4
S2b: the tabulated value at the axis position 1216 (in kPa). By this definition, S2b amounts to 12.07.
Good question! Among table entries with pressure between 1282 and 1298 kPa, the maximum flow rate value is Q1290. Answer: 13.73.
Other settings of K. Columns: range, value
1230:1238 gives 13.2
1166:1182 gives 12.9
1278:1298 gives 13.4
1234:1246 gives 12.8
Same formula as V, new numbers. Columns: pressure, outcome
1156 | 12.45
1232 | 13.4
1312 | 13.98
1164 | 13.54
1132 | 12.71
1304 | 13.95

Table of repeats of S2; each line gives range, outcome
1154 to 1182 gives 13.54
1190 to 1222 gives 12.75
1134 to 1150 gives 13.31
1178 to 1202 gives 13.23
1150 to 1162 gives 13.06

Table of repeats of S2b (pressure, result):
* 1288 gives 13.54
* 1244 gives 12.68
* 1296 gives 13.73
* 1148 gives 13.31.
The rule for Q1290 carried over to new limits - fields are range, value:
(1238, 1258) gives 13.15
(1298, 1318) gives 14.82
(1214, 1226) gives 13.1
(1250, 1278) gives 13.78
